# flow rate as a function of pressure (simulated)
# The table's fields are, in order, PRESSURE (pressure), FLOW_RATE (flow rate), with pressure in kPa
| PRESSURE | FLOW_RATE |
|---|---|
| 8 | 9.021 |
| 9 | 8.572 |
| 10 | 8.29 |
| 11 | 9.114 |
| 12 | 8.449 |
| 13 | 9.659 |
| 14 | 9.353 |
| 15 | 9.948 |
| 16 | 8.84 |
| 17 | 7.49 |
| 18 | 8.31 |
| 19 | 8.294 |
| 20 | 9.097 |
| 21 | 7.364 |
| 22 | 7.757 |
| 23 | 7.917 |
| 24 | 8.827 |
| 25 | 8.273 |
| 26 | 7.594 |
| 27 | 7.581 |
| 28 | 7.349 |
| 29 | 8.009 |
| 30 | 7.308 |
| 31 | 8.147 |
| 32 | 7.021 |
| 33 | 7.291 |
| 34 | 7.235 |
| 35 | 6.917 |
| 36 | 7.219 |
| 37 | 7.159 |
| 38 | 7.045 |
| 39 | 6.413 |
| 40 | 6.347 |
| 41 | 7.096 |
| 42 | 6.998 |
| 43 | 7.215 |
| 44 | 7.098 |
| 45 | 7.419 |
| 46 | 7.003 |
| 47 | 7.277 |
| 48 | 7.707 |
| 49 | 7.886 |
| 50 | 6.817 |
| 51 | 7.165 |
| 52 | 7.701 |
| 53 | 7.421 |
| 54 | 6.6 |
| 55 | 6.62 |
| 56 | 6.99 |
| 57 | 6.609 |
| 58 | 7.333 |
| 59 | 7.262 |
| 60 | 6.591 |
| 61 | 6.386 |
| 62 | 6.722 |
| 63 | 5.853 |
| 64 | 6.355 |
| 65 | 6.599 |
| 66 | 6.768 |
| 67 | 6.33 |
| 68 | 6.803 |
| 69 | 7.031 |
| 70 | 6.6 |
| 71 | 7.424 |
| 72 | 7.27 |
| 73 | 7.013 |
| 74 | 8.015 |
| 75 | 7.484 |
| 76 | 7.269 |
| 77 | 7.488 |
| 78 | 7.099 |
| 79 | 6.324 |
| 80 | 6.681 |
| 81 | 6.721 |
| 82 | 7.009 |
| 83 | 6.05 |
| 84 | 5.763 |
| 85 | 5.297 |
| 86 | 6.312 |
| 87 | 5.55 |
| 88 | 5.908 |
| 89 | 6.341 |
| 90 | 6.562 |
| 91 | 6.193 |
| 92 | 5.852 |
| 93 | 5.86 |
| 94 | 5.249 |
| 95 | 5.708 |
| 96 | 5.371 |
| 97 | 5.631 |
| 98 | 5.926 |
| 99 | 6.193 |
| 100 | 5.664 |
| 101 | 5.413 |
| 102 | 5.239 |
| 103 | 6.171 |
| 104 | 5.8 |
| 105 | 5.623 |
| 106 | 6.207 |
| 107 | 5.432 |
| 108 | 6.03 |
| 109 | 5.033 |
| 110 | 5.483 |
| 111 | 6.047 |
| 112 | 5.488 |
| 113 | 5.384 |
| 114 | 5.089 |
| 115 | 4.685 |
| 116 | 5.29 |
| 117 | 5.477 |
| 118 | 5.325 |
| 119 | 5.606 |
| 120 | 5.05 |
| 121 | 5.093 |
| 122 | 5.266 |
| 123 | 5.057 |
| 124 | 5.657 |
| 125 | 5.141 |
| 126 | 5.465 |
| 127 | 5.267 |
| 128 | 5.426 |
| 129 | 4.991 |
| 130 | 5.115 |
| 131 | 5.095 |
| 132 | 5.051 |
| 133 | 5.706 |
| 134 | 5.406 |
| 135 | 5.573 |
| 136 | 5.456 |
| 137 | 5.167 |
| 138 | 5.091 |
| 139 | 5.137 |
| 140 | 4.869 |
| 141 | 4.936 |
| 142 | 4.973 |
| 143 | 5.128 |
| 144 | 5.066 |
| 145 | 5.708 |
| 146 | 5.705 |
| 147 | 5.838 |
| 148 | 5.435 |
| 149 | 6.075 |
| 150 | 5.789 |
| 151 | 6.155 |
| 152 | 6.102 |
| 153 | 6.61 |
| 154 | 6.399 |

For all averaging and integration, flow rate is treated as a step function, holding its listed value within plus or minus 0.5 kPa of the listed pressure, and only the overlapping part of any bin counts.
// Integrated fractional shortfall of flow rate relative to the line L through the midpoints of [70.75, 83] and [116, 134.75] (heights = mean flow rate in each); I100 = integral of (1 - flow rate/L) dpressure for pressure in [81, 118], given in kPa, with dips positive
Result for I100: 3.0 kPa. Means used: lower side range 7.1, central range 5.74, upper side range 5.29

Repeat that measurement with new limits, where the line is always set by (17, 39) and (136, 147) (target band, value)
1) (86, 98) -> 0.8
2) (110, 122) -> 0.9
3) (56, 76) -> -0.1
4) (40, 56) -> 0.1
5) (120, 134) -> 0.7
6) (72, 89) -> -0.2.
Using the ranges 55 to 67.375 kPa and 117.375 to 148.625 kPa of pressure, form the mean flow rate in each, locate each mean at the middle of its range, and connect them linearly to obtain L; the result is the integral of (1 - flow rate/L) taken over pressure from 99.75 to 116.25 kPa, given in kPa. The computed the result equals 0.7 kPa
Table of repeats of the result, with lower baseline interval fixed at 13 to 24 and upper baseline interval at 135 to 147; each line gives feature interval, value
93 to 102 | 1.1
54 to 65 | 1.1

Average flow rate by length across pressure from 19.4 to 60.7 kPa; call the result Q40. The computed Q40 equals 7.33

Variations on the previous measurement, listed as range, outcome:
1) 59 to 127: 6.05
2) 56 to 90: 6.68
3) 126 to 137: 5.31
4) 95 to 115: 5.62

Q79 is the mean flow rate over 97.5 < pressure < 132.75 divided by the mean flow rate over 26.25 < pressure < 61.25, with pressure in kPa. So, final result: 0.8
